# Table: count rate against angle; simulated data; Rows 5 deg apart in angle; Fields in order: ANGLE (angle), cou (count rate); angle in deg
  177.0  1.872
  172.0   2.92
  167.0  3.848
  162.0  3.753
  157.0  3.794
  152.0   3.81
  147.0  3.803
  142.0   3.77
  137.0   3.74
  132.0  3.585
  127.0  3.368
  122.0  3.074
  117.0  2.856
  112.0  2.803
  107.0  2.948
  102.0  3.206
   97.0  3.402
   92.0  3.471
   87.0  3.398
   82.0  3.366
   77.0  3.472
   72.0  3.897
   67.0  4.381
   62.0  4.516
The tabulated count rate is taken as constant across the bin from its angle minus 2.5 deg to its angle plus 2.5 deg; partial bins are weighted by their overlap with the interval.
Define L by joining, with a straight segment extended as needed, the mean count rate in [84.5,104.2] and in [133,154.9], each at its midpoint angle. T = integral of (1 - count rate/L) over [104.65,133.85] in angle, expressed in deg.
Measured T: 3.9 deg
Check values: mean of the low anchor 3.37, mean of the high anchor 3.77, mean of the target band 3.1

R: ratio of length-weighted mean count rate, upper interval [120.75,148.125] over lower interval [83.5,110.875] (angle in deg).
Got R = 1.09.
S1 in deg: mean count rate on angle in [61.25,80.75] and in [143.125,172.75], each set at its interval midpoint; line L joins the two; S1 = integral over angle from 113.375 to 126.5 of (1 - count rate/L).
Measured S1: 2.8 deg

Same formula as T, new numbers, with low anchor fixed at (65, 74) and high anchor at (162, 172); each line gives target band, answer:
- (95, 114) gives 4.12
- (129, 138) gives 0.35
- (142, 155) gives -0.36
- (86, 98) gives 1.74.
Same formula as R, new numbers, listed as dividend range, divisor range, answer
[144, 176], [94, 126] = 1.16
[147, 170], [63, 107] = 1.06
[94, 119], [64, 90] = 0.82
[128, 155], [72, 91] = 1.07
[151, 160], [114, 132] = 1.20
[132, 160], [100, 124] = 1.27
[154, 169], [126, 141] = 1.05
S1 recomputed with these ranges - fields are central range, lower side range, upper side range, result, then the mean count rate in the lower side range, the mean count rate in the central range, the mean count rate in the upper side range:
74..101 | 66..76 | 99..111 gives 0.9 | 4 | 3.42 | 3.06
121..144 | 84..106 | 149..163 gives 0.6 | 3.34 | 3.53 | 3.79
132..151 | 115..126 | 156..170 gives -2.0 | 3.02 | 3.75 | 3.77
